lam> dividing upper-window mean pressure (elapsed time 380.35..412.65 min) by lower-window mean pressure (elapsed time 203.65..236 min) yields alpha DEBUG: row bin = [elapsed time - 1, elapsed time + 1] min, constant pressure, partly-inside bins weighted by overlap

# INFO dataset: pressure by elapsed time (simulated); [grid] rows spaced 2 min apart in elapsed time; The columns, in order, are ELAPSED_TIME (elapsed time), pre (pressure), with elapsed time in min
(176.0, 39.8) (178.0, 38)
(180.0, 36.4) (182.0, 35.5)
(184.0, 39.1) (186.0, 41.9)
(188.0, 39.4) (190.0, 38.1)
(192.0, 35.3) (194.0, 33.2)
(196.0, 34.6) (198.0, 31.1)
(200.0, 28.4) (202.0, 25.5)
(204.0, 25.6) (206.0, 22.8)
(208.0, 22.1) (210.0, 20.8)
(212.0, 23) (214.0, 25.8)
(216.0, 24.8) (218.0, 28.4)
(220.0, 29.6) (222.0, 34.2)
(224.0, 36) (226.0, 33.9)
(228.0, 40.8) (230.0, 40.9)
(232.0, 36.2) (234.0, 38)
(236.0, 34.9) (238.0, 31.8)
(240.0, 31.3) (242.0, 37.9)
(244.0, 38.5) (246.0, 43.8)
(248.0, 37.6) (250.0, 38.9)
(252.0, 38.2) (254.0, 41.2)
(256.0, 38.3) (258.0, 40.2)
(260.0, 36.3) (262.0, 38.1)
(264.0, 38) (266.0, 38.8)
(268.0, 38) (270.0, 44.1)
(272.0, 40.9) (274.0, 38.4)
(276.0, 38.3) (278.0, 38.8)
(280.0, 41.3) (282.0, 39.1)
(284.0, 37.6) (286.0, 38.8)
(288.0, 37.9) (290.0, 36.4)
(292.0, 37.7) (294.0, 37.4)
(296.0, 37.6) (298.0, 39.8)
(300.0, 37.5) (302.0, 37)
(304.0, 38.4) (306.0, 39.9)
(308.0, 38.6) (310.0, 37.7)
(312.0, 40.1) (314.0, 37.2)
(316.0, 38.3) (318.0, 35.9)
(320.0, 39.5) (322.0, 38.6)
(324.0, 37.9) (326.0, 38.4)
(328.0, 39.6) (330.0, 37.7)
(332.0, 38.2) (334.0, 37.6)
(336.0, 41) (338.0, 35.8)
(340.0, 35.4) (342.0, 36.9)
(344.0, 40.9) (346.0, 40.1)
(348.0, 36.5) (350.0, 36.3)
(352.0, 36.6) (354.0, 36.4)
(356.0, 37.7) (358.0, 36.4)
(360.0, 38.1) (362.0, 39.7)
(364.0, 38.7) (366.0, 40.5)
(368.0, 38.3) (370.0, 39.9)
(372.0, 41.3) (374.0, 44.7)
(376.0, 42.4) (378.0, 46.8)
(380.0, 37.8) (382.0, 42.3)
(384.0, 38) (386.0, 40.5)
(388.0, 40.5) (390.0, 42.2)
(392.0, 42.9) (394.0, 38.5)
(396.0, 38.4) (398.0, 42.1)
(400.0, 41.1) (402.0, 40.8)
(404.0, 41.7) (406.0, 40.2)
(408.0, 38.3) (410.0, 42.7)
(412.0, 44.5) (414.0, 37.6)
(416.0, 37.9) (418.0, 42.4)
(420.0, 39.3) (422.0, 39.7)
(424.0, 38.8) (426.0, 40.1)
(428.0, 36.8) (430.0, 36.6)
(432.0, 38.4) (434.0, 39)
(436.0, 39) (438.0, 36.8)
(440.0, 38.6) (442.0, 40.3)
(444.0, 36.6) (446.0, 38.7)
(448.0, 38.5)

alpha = 1.3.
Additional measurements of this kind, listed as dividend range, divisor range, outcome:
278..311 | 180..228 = 1.23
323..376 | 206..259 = 1.14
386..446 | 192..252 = 1.23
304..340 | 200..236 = 1.28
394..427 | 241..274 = 1.03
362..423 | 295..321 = 1.06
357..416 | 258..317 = 1.05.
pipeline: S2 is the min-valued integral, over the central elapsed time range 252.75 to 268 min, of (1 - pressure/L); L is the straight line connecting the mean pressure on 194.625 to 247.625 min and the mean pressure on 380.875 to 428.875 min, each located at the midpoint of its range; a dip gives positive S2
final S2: -2.3 min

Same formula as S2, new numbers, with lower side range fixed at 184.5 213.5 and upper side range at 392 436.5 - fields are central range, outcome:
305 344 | -2.6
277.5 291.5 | -1.9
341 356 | -0.3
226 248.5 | -3.8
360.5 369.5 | -0.4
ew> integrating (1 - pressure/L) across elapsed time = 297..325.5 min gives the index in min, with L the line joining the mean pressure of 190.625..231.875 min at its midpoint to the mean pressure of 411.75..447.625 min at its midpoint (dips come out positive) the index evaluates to -3.6 min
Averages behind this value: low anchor 30.1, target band 38.3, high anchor 38.8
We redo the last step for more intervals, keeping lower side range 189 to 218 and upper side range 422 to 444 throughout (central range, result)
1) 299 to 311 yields -2.06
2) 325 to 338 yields -1.82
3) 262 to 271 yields -2.55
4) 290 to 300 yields -1.79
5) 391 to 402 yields -1.16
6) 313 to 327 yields -1.98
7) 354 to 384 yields -3.90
